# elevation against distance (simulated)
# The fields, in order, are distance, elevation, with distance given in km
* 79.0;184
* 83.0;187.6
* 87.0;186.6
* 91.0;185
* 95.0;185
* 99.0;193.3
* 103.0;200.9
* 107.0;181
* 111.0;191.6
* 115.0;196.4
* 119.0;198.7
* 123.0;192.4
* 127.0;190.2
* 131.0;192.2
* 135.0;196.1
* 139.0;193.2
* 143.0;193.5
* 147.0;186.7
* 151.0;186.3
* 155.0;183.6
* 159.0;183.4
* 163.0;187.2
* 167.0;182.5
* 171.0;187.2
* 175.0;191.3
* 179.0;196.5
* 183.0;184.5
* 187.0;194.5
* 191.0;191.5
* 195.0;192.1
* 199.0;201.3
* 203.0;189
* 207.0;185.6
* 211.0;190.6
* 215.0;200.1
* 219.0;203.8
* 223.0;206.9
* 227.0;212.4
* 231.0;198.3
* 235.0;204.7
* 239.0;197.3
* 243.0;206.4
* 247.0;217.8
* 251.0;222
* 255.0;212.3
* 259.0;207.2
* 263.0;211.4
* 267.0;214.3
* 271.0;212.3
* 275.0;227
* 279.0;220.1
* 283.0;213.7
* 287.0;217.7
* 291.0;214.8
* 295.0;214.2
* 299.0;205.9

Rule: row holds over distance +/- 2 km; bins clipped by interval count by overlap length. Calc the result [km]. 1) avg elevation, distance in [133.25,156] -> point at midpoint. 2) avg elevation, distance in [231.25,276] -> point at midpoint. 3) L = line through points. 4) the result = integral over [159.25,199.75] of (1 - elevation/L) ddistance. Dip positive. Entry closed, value 1.4 km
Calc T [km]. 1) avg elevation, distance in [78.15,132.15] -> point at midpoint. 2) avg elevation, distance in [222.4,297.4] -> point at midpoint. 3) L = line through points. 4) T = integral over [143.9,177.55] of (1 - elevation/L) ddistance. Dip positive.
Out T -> 2.0 km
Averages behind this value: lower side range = 190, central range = 186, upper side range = 212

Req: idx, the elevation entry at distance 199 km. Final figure 201.3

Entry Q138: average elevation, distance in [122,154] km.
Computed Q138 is 191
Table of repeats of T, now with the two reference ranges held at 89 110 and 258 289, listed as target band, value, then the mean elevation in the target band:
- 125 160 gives 1.1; 190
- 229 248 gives 0.6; 204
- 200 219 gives 1.2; 193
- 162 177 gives 1.0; 187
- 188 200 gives 0.5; 194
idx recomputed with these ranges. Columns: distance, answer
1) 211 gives 190.6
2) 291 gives 214.8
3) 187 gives 194.5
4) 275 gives 227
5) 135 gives 196.1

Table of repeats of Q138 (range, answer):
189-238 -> 198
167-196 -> 190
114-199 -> 191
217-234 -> 205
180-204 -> 192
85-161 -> 190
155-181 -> 188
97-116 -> 192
